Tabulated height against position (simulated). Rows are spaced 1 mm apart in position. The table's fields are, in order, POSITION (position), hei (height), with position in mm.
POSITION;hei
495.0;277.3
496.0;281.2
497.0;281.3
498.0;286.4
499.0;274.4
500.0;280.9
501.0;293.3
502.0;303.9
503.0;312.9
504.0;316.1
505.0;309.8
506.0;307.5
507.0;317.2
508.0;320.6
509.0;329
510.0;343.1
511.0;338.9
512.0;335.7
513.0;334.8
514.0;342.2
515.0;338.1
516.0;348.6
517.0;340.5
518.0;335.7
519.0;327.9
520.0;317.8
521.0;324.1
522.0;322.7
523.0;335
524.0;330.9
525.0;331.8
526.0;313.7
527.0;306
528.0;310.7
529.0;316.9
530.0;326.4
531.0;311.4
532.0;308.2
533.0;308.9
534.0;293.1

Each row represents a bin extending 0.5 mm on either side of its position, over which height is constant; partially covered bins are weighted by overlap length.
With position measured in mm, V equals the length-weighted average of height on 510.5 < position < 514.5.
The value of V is 338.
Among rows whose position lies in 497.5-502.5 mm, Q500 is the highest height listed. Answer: 303.9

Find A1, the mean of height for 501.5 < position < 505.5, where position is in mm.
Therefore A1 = 311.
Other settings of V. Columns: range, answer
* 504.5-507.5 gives 312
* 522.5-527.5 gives 323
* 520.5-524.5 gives 328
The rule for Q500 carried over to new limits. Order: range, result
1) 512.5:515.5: 342.2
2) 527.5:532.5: 326.4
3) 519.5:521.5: 324.1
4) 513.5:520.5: 348.6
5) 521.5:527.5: 335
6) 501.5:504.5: 316.1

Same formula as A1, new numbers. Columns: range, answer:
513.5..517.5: 342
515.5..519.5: 338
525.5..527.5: 310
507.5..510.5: 331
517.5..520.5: 327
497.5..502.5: 288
